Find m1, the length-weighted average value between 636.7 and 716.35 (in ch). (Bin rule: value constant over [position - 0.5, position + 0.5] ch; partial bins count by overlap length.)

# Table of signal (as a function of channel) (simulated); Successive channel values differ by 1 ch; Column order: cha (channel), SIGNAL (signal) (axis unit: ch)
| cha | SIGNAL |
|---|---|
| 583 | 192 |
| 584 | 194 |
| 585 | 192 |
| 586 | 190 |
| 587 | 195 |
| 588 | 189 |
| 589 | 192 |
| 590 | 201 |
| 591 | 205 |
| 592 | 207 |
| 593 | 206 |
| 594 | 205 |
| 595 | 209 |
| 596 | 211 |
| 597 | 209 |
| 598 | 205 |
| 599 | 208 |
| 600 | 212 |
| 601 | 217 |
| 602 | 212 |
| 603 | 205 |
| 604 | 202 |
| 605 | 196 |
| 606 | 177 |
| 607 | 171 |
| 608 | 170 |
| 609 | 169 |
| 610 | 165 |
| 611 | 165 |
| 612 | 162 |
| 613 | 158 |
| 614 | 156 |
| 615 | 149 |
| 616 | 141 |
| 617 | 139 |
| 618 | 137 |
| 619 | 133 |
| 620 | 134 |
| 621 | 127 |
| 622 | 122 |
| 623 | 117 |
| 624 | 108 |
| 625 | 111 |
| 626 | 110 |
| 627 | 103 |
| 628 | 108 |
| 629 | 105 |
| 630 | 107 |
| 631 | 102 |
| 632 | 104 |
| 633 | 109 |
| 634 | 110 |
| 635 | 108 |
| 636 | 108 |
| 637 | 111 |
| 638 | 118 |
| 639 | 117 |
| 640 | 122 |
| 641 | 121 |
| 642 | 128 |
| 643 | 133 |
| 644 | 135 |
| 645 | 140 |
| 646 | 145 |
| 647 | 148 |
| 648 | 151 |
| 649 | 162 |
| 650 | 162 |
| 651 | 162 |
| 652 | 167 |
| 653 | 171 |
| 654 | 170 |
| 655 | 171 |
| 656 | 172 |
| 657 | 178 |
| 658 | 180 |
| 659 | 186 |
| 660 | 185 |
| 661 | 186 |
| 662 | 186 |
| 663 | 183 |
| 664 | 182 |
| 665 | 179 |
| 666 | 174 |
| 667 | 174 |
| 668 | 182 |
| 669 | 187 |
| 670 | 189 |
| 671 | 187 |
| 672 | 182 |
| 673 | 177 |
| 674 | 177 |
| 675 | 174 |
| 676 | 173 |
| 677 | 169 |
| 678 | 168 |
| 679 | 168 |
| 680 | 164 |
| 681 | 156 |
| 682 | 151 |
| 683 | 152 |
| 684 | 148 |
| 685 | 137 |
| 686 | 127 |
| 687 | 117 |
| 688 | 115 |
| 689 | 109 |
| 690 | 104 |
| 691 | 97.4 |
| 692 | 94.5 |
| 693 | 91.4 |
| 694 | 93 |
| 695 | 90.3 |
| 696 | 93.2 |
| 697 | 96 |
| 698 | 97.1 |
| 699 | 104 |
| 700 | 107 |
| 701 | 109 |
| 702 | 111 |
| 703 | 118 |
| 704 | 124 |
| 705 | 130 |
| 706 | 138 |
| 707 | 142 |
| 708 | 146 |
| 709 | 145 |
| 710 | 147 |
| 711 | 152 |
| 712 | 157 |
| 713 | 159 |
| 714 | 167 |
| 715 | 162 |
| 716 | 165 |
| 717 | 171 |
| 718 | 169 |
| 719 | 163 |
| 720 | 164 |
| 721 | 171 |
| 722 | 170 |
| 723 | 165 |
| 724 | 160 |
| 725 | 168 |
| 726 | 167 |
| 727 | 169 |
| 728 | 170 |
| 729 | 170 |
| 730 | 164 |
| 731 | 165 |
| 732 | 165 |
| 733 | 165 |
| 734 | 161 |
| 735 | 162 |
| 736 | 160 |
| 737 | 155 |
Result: 147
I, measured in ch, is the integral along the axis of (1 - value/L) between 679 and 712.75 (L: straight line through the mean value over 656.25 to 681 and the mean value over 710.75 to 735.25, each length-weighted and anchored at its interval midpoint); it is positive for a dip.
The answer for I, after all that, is 9.3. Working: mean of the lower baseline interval 178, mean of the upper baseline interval 165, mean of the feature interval 124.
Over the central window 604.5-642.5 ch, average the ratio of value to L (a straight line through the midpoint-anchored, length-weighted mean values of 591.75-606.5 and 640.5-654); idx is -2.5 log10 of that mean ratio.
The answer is 0.33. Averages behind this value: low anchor 205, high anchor 149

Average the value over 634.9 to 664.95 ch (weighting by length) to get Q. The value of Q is 154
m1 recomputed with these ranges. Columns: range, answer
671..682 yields 171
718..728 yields 167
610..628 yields 134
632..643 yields 116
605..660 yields 140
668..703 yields 136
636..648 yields 129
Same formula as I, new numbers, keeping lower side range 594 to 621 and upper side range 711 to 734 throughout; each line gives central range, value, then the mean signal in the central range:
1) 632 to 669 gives 4.2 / 153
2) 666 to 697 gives 4.6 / 145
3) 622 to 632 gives 3.8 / 108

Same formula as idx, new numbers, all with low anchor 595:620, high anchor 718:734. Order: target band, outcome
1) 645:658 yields 0.07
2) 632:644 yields 0.43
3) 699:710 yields 0.31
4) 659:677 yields -0.06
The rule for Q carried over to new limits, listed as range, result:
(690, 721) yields 130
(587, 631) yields 166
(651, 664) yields 177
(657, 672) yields 183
